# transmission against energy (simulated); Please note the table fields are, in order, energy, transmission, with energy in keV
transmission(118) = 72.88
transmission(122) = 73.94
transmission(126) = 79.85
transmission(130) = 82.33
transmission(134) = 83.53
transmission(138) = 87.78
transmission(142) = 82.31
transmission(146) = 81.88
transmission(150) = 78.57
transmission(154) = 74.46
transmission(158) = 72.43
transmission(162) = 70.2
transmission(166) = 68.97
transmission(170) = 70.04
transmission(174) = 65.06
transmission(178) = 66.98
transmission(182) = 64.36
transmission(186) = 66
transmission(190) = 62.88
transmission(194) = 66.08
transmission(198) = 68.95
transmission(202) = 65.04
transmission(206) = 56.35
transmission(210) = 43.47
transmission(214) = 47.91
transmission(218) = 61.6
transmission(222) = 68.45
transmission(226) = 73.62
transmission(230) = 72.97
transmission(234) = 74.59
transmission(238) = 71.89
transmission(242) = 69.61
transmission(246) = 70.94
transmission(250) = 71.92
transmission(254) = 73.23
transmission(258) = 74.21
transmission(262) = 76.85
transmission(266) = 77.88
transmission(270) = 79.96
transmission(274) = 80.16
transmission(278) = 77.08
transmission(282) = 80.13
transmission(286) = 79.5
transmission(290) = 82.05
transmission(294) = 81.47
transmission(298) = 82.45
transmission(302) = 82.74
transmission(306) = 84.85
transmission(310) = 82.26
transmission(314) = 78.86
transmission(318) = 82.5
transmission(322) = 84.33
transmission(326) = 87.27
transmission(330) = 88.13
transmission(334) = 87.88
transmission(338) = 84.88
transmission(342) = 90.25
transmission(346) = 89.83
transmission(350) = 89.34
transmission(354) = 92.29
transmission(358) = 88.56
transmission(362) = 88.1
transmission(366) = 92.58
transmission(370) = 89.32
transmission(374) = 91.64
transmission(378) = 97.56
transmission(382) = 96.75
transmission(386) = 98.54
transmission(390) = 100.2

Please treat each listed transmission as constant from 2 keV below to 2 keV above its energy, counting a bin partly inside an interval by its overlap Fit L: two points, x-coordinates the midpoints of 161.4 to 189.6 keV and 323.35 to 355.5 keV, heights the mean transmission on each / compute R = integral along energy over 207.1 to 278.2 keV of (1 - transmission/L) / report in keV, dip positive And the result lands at 5.6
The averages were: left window 67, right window 88.6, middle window 70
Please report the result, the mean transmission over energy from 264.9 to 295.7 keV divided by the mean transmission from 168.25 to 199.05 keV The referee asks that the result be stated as 1.2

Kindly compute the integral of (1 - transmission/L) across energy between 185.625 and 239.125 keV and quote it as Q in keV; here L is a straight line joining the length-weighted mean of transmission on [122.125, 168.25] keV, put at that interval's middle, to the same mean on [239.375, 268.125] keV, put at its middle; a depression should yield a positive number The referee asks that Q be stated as 7.9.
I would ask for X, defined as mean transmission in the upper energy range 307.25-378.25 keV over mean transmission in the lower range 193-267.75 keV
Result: 1.30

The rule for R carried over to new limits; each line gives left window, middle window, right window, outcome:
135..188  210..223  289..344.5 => 3.5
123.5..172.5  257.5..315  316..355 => 3.2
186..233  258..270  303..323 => -0.7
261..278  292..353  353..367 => 0.1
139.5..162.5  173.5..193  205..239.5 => 1.6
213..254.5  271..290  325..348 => -0.4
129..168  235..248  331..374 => 1.9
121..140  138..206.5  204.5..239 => 3.0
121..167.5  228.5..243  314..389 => 1.9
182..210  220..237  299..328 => -1.0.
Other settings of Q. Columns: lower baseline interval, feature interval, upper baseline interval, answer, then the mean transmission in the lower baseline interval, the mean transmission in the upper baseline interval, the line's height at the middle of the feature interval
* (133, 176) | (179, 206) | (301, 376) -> 4.6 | 75.8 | 87.2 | 78.1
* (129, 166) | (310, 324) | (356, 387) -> 1.1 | 78.6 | 92.7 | 89.3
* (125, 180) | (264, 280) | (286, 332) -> 0.5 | 76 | 83.2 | 81.5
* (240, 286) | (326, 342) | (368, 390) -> 0.1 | 75.8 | 95.3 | 87.7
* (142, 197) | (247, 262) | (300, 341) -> 0.9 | 70.3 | 84.5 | 78.3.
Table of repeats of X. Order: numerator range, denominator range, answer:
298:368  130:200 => 1.19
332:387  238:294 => 1.19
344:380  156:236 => 1.39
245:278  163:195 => 1.14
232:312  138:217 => 1.15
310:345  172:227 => 1.37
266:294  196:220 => 1.39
